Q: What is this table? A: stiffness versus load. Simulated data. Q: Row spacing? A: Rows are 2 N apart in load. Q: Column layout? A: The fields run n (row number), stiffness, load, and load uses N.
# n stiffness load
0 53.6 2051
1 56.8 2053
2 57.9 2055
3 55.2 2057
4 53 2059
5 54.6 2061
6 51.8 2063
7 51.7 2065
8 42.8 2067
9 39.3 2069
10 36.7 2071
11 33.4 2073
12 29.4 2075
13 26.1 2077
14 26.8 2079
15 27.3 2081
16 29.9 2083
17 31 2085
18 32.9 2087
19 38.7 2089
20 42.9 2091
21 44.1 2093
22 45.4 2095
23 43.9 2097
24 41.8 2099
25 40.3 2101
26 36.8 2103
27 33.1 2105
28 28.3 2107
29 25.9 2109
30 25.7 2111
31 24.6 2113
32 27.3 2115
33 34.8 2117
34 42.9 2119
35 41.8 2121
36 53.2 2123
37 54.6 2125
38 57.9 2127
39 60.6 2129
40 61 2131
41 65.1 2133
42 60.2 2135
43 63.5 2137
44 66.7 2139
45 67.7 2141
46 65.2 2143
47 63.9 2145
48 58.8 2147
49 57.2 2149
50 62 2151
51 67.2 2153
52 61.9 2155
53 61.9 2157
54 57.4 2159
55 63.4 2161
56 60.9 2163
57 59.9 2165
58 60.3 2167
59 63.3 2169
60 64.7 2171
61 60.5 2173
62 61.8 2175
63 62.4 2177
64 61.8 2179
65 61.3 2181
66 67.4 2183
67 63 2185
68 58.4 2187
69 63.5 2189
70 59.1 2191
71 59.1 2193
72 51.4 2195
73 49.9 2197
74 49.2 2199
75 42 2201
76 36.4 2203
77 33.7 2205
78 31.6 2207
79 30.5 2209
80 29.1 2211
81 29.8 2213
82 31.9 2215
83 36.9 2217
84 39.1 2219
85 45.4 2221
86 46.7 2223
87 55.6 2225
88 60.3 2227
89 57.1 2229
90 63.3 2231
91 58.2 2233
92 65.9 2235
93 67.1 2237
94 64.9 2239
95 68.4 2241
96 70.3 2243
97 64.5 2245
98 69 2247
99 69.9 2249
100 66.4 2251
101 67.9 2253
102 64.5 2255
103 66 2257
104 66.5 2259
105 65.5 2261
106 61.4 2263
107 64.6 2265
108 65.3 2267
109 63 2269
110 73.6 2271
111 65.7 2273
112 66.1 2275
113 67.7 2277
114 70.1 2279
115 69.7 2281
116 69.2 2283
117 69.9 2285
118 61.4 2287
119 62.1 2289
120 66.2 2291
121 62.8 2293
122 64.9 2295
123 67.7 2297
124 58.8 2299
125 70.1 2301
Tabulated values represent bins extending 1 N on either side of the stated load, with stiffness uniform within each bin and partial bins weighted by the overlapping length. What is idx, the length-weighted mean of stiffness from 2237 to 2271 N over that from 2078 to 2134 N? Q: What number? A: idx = 1.7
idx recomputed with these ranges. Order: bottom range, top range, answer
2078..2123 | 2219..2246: 1.70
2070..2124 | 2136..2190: 1.78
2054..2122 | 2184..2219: 1.16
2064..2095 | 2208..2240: 1.36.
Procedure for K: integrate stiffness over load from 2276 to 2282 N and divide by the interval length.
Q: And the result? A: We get 69.2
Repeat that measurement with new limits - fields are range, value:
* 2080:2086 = 29.4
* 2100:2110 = 32.9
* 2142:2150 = 61.3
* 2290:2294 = 64.5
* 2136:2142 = 66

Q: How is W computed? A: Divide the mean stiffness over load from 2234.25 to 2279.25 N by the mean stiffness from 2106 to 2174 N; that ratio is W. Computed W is 1.22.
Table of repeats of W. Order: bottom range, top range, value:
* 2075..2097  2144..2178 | 1.78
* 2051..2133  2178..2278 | 1.37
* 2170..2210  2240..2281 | 1.25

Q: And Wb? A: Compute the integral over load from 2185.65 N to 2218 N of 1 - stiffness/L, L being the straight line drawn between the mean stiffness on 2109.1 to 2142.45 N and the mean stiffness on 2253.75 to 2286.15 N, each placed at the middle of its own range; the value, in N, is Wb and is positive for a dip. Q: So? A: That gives 8.3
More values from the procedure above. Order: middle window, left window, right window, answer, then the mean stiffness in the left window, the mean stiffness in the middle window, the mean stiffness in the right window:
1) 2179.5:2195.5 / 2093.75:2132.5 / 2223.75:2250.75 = -1.7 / 41.4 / 60.7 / 64.1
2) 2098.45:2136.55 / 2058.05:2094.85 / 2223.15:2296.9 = 1.4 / 38.6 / 43.3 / 65.2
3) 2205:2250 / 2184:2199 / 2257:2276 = 7.0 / 57.2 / 52.1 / 65.8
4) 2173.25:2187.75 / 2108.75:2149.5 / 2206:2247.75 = -3.0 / 51.8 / 62.3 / 51.6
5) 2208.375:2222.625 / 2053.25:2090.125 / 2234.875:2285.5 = 6.0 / 40.3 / 35.3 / 67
